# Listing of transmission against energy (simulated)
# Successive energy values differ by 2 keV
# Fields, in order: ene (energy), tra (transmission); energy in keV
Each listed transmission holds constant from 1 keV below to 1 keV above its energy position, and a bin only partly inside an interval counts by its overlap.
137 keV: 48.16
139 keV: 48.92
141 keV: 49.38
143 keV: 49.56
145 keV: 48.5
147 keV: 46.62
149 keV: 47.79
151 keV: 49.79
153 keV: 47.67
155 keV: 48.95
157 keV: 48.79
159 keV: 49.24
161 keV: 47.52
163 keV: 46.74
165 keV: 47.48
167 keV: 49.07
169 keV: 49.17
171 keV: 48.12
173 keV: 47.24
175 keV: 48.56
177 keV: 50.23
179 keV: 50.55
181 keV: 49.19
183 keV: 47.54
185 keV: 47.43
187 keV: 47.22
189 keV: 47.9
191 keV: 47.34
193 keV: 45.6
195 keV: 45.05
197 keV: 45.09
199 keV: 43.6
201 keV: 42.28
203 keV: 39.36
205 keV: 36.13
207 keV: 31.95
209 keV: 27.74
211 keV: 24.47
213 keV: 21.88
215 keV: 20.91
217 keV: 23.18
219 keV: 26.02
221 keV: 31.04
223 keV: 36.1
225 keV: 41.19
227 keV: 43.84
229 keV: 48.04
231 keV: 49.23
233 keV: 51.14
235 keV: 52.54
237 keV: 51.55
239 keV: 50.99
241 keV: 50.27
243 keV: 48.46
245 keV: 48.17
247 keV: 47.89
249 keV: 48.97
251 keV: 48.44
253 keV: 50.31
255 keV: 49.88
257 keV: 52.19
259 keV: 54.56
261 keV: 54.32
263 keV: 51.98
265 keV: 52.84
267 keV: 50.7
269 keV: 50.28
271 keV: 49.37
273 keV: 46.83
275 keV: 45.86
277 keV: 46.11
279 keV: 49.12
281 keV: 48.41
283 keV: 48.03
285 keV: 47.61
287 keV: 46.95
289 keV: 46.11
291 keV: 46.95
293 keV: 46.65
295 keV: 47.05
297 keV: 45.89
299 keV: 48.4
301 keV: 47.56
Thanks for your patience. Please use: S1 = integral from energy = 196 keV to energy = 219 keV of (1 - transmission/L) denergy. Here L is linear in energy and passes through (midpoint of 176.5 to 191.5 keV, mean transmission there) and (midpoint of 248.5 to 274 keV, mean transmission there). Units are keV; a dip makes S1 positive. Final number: 7.9 keV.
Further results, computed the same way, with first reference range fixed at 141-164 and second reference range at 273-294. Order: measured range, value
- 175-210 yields 3.0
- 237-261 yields -1.4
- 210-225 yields 6.4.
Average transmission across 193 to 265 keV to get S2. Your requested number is 42.7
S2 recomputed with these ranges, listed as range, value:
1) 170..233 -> 40.6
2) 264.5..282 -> 48.7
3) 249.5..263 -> 51.5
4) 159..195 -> 48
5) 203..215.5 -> 28.4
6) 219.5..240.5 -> 45.2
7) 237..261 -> 50.3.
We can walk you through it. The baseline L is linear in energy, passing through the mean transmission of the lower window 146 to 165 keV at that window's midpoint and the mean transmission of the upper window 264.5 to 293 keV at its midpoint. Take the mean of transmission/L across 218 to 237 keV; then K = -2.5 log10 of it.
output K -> 0.13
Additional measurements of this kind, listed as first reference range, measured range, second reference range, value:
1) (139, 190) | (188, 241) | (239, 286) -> 0.232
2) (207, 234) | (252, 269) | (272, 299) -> -0.229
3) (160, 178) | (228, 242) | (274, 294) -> -0.064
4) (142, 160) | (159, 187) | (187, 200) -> -0.027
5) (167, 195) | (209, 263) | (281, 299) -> 0.105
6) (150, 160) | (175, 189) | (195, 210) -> -0.134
